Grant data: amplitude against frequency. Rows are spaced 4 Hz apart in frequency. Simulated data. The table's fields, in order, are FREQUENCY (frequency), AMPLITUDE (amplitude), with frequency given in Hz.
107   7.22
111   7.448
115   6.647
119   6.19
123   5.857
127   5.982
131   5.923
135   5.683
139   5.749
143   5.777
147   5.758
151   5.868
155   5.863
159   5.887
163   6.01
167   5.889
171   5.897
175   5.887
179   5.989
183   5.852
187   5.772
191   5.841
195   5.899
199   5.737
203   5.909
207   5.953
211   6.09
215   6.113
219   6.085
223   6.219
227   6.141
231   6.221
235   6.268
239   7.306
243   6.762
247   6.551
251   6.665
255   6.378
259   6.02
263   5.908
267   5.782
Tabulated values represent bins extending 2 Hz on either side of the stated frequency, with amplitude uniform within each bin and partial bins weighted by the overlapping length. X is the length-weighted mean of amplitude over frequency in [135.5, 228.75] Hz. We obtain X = 5.92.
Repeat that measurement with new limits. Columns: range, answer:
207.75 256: 6.39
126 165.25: 5.85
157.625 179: 5.92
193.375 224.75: 6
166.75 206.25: 5.87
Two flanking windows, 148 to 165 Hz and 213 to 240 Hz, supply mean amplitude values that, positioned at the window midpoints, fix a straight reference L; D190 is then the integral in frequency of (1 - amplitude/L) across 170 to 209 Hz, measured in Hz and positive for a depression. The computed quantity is 1.4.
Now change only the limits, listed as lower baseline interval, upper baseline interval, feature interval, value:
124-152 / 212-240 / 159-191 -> 0.7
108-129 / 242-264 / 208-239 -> 0.8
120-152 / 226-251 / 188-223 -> 2.0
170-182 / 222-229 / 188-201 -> 0.4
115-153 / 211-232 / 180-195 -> 0.5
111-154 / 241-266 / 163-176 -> 0.4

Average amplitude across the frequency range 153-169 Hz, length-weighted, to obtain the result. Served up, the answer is 5.91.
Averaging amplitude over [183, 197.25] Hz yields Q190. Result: 5.84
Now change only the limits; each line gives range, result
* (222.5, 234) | 6.2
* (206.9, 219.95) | 6.07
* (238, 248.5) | 6.85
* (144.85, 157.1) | 5.83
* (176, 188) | 5.88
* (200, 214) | 5.98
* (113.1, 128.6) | 6.17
